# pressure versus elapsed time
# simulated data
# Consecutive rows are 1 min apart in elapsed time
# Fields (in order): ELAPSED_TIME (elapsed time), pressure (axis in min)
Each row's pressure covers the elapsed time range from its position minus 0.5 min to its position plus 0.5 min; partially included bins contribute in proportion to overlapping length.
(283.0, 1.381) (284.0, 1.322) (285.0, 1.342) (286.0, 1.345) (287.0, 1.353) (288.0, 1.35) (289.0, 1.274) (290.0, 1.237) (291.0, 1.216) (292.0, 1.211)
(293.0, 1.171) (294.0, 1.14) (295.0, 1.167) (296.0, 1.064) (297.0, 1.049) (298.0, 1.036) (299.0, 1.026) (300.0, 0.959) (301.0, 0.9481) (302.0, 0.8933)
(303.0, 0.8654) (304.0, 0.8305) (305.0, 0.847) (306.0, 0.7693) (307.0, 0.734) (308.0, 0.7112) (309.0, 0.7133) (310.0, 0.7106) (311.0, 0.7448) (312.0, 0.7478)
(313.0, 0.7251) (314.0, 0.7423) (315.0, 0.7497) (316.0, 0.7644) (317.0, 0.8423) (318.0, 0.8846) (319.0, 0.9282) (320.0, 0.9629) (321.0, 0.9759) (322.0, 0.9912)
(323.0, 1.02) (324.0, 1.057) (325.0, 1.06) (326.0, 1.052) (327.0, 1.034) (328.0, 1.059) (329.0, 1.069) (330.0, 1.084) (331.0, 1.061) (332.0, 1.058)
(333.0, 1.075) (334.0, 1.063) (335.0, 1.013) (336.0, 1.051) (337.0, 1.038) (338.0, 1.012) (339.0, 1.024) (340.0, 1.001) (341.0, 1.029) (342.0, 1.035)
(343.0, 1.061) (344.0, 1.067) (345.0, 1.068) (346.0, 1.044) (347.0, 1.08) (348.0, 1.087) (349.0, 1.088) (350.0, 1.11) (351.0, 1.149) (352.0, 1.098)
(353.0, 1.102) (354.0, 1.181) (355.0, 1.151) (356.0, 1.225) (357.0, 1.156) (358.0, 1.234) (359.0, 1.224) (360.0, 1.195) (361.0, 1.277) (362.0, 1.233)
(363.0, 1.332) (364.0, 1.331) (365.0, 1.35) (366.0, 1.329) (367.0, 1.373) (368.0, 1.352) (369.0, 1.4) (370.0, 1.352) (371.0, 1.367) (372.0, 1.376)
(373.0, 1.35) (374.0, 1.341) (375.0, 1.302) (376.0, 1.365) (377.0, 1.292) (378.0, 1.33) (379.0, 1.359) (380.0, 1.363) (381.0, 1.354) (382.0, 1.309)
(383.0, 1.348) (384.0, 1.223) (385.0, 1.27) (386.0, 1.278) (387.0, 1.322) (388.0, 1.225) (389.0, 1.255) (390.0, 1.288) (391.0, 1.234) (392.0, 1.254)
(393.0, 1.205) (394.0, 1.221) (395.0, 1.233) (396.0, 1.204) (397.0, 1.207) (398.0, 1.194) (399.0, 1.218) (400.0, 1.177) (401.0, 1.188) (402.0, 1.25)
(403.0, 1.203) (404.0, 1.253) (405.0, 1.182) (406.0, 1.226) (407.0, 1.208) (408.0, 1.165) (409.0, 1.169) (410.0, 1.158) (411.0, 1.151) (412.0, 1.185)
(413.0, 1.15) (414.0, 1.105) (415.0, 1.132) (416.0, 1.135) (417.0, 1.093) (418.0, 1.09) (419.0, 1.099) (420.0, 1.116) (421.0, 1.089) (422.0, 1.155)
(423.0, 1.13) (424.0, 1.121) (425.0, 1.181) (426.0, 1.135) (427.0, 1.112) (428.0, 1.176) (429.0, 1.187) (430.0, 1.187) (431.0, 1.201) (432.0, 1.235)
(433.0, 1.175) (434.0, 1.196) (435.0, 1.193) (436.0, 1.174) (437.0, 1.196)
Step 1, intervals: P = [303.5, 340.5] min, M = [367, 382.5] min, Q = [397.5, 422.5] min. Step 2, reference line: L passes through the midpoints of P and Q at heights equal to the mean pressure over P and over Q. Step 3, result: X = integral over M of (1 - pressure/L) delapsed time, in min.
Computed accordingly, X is -4.1 min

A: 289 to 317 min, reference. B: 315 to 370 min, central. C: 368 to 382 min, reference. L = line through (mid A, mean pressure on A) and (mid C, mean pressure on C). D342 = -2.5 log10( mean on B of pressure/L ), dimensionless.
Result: 0.055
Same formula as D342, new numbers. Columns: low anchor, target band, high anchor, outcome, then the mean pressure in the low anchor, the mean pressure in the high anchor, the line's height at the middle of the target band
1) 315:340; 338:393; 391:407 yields -0.10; 1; 1.21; 1.12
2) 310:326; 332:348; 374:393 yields -0.03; 0.88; 1.3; 1.02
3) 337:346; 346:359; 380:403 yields -0.05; 1.04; 1.25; 1.08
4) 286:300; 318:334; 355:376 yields 0.20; 1.17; 1.3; 1.23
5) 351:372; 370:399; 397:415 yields -0.06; 1.26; 1.19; 1.22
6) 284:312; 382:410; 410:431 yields -0.11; 1.03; 1.14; 1.12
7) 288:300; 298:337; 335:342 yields 0.17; 1.15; 1.03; 1.08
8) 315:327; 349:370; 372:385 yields -0.03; 0.953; 1.33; 1.2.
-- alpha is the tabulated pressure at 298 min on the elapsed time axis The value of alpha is 1.036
